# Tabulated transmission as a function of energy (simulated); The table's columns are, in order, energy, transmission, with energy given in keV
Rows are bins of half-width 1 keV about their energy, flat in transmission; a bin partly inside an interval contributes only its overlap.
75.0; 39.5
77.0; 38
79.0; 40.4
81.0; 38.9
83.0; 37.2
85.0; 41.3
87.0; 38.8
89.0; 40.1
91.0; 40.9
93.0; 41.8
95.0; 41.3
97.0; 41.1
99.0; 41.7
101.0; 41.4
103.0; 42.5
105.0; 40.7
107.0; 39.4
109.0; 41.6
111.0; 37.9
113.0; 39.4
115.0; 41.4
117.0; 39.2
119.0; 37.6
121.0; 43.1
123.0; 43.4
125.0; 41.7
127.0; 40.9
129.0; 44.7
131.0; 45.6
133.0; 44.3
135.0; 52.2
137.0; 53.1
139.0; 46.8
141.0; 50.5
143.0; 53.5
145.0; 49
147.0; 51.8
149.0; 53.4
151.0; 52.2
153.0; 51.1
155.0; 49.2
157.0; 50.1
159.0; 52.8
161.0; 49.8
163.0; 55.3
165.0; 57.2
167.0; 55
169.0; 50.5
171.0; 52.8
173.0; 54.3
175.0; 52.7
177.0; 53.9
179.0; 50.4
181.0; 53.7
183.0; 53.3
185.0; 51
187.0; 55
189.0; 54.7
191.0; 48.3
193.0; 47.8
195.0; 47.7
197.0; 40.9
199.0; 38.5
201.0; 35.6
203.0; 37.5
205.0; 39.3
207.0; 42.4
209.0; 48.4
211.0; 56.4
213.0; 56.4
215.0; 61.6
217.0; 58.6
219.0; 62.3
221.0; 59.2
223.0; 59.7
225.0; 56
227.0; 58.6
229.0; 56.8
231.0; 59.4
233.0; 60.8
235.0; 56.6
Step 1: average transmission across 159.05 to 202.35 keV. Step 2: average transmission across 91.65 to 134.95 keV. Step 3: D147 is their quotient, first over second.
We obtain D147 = 1.2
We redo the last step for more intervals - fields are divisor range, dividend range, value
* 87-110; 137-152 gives 1.25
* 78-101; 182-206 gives 1.13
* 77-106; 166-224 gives 1.26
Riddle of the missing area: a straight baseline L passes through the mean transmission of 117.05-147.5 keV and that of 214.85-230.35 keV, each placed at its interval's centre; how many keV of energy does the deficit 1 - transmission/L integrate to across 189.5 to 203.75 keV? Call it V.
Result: 3.2 keV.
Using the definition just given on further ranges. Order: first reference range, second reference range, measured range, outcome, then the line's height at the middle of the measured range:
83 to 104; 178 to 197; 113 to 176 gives -3.2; 46.3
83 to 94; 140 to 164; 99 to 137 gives 2.7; 45.5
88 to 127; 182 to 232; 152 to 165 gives -1.6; 46.3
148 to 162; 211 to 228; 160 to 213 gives 5.2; 55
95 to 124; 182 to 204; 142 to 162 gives -3.5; 43.6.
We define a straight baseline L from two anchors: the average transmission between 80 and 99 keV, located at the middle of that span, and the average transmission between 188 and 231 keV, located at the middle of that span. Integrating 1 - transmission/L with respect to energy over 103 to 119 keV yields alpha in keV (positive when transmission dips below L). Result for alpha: 0.83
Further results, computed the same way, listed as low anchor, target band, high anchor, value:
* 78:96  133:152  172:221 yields -2.4 keV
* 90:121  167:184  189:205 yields -4.2 keV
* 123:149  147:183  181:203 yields -3.9 keV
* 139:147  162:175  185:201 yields -1.4 keV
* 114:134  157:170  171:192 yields -1.0 keV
